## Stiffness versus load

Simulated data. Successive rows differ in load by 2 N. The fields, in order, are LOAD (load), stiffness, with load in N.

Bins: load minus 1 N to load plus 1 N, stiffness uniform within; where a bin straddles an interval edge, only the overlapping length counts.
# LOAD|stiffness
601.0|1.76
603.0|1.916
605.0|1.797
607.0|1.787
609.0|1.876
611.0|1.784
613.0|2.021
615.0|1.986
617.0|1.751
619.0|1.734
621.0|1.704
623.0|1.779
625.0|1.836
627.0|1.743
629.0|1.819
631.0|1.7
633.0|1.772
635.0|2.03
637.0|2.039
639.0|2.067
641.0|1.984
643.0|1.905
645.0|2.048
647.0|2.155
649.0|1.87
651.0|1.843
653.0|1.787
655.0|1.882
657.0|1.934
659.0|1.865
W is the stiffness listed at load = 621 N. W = 1.704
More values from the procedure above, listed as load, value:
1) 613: 2.021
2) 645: 2.048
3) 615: 1.986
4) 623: 1.779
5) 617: 1.751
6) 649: 1.87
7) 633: 1.772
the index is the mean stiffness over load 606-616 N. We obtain 1.89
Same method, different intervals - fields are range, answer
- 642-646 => 1.98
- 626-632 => 1.75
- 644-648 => 2.1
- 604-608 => 1.79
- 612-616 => 2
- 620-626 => 1.77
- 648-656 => 1.85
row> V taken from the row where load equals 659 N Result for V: 1.865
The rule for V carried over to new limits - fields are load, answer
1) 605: 1.797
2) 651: 1.843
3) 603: 1.916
